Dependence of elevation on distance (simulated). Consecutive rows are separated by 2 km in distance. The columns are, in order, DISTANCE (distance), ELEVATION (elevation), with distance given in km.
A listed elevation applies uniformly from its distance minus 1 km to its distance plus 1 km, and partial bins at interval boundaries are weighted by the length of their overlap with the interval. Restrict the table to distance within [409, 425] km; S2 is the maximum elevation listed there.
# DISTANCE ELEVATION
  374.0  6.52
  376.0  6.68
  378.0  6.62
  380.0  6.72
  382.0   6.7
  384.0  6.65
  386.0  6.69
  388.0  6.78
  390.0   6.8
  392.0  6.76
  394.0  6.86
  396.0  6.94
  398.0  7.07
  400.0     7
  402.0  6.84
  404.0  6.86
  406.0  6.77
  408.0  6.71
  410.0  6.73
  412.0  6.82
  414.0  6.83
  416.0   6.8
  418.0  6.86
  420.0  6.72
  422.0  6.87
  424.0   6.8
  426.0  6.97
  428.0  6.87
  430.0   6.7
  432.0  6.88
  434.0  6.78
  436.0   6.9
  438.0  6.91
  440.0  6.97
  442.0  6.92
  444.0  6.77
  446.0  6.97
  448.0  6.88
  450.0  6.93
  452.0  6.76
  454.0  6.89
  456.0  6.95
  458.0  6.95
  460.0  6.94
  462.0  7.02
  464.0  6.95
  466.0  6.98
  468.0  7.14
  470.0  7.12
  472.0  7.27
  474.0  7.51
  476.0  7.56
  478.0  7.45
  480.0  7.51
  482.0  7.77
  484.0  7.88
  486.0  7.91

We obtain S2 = 6.87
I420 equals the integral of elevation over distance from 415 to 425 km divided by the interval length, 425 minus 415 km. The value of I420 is 6.81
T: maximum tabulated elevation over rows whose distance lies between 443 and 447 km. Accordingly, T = 6.97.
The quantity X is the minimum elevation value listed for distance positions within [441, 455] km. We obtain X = 6.76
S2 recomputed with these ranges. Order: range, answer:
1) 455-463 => 7.02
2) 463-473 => 7.27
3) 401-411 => 6.86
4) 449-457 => 6.95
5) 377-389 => 6.78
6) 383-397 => 6.94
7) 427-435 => 6.88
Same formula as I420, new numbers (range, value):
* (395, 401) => 7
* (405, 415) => 6.77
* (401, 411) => 6.78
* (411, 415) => 6.83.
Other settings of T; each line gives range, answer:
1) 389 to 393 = 6.8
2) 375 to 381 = 6.72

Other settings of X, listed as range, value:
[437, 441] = 6.91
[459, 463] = 6.94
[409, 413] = 6.73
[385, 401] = 6.69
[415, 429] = 6.72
